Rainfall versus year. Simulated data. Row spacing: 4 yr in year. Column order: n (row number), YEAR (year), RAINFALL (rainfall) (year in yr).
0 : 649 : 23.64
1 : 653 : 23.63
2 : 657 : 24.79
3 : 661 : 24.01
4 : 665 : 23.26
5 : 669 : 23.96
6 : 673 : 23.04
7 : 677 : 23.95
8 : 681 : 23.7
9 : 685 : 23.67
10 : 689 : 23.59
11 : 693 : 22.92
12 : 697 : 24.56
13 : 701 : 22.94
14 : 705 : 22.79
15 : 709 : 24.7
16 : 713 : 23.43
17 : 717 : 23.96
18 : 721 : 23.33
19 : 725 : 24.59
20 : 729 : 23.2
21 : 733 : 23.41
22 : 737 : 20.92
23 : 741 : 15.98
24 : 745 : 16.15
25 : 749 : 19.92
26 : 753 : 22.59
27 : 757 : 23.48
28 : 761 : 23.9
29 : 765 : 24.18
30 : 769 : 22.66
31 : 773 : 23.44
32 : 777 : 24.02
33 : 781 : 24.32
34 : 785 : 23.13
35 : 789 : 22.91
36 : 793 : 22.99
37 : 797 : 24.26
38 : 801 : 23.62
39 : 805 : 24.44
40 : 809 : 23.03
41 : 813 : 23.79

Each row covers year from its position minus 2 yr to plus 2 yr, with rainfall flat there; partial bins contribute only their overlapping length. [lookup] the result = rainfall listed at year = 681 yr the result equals 23.7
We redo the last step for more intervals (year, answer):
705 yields 22.79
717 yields 23.96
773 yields 23.44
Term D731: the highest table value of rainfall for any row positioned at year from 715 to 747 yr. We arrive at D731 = 24.59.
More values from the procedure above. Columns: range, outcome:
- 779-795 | 24.32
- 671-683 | 23.95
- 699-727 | 24.7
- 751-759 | 23.48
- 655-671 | 24.79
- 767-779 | 24.02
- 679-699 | 24.56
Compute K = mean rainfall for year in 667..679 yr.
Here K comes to 23.6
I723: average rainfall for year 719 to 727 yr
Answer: 24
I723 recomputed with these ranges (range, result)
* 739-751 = 17.3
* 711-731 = 23.7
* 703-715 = 23.6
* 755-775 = 23.5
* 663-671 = 23.6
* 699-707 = 22.9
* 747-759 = 22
